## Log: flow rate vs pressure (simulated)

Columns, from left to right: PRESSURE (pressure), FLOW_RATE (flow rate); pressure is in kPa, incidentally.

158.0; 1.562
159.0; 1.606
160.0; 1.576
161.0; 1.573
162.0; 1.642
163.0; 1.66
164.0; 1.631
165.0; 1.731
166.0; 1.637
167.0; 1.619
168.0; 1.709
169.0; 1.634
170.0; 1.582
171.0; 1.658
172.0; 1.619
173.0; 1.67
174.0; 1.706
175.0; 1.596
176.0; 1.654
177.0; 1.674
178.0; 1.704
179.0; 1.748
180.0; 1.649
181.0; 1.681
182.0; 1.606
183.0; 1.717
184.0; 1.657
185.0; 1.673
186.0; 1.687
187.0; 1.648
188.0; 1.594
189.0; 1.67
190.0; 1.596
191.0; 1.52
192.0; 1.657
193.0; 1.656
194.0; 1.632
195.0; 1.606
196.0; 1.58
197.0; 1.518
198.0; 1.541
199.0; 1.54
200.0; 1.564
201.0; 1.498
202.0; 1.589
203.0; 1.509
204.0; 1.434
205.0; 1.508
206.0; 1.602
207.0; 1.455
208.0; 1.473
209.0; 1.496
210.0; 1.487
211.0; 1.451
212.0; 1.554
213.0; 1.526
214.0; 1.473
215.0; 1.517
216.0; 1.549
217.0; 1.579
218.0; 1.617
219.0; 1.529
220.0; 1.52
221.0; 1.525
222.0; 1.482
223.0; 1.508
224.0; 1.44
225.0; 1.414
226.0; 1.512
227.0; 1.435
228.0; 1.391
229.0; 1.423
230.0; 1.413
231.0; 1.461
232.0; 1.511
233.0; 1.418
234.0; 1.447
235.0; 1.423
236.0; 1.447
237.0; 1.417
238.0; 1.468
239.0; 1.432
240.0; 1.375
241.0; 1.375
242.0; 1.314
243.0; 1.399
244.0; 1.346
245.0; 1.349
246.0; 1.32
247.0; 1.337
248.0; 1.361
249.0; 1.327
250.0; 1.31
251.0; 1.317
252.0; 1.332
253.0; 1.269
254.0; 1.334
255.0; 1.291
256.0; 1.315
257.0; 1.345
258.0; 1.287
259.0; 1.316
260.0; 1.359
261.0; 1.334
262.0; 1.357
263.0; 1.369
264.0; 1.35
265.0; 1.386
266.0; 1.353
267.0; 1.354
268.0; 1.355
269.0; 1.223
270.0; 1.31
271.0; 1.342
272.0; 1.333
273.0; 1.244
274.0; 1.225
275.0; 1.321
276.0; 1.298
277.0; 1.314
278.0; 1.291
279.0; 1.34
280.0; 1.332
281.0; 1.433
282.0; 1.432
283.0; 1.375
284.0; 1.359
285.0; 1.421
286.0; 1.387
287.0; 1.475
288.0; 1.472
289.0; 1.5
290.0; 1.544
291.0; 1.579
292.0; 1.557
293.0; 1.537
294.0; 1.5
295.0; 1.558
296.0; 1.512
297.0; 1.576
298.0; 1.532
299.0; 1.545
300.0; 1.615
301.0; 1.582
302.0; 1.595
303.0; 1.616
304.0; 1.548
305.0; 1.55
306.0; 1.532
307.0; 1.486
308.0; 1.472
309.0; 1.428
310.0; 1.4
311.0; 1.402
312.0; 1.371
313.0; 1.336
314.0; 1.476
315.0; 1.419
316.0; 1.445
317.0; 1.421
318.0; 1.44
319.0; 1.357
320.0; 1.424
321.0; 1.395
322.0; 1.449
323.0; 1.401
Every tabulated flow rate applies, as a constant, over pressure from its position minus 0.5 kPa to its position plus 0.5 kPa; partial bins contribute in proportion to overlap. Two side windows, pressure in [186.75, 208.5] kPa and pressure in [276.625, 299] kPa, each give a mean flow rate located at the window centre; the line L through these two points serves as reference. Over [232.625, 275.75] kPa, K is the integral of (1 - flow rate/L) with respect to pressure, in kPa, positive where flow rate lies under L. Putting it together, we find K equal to 4.4 kPa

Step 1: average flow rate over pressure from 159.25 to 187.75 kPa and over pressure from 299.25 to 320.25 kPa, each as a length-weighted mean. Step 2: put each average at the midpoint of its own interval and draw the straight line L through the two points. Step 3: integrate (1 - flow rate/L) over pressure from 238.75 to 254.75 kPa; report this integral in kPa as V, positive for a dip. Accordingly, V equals 2.2 kPa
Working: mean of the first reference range 1.65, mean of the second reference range 1.47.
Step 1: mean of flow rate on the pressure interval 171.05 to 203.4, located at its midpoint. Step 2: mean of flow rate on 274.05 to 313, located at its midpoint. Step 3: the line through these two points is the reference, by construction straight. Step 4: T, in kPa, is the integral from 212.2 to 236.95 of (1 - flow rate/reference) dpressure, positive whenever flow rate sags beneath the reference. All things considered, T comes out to 1.4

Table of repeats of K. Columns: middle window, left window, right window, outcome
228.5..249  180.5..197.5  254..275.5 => 0.4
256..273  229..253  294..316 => 1.1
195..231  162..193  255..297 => 1.2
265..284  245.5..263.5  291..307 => 1.3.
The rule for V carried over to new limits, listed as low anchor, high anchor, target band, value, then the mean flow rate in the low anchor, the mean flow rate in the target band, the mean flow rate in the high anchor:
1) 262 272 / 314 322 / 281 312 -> -2.54 kPa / 1.34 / 1.5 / 1.42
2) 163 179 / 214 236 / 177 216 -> -0.13 kPa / 1.66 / 1.58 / 1.48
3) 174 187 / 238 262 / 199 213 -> 0.35 kPa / 1.67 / 1.51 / 1.34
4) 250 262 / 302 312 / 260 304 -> -0.43 kPa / 1.32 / 1.42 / 1.49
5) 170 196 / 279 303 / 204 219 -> 0.84 kPa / 1.65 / 1.52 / 1.5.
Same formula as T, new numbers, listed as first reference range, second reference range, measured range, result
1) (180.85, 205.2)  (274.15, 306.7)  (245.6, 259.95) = 1.9 kPa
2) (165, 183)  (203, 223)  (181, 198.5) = -0.2 kPa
